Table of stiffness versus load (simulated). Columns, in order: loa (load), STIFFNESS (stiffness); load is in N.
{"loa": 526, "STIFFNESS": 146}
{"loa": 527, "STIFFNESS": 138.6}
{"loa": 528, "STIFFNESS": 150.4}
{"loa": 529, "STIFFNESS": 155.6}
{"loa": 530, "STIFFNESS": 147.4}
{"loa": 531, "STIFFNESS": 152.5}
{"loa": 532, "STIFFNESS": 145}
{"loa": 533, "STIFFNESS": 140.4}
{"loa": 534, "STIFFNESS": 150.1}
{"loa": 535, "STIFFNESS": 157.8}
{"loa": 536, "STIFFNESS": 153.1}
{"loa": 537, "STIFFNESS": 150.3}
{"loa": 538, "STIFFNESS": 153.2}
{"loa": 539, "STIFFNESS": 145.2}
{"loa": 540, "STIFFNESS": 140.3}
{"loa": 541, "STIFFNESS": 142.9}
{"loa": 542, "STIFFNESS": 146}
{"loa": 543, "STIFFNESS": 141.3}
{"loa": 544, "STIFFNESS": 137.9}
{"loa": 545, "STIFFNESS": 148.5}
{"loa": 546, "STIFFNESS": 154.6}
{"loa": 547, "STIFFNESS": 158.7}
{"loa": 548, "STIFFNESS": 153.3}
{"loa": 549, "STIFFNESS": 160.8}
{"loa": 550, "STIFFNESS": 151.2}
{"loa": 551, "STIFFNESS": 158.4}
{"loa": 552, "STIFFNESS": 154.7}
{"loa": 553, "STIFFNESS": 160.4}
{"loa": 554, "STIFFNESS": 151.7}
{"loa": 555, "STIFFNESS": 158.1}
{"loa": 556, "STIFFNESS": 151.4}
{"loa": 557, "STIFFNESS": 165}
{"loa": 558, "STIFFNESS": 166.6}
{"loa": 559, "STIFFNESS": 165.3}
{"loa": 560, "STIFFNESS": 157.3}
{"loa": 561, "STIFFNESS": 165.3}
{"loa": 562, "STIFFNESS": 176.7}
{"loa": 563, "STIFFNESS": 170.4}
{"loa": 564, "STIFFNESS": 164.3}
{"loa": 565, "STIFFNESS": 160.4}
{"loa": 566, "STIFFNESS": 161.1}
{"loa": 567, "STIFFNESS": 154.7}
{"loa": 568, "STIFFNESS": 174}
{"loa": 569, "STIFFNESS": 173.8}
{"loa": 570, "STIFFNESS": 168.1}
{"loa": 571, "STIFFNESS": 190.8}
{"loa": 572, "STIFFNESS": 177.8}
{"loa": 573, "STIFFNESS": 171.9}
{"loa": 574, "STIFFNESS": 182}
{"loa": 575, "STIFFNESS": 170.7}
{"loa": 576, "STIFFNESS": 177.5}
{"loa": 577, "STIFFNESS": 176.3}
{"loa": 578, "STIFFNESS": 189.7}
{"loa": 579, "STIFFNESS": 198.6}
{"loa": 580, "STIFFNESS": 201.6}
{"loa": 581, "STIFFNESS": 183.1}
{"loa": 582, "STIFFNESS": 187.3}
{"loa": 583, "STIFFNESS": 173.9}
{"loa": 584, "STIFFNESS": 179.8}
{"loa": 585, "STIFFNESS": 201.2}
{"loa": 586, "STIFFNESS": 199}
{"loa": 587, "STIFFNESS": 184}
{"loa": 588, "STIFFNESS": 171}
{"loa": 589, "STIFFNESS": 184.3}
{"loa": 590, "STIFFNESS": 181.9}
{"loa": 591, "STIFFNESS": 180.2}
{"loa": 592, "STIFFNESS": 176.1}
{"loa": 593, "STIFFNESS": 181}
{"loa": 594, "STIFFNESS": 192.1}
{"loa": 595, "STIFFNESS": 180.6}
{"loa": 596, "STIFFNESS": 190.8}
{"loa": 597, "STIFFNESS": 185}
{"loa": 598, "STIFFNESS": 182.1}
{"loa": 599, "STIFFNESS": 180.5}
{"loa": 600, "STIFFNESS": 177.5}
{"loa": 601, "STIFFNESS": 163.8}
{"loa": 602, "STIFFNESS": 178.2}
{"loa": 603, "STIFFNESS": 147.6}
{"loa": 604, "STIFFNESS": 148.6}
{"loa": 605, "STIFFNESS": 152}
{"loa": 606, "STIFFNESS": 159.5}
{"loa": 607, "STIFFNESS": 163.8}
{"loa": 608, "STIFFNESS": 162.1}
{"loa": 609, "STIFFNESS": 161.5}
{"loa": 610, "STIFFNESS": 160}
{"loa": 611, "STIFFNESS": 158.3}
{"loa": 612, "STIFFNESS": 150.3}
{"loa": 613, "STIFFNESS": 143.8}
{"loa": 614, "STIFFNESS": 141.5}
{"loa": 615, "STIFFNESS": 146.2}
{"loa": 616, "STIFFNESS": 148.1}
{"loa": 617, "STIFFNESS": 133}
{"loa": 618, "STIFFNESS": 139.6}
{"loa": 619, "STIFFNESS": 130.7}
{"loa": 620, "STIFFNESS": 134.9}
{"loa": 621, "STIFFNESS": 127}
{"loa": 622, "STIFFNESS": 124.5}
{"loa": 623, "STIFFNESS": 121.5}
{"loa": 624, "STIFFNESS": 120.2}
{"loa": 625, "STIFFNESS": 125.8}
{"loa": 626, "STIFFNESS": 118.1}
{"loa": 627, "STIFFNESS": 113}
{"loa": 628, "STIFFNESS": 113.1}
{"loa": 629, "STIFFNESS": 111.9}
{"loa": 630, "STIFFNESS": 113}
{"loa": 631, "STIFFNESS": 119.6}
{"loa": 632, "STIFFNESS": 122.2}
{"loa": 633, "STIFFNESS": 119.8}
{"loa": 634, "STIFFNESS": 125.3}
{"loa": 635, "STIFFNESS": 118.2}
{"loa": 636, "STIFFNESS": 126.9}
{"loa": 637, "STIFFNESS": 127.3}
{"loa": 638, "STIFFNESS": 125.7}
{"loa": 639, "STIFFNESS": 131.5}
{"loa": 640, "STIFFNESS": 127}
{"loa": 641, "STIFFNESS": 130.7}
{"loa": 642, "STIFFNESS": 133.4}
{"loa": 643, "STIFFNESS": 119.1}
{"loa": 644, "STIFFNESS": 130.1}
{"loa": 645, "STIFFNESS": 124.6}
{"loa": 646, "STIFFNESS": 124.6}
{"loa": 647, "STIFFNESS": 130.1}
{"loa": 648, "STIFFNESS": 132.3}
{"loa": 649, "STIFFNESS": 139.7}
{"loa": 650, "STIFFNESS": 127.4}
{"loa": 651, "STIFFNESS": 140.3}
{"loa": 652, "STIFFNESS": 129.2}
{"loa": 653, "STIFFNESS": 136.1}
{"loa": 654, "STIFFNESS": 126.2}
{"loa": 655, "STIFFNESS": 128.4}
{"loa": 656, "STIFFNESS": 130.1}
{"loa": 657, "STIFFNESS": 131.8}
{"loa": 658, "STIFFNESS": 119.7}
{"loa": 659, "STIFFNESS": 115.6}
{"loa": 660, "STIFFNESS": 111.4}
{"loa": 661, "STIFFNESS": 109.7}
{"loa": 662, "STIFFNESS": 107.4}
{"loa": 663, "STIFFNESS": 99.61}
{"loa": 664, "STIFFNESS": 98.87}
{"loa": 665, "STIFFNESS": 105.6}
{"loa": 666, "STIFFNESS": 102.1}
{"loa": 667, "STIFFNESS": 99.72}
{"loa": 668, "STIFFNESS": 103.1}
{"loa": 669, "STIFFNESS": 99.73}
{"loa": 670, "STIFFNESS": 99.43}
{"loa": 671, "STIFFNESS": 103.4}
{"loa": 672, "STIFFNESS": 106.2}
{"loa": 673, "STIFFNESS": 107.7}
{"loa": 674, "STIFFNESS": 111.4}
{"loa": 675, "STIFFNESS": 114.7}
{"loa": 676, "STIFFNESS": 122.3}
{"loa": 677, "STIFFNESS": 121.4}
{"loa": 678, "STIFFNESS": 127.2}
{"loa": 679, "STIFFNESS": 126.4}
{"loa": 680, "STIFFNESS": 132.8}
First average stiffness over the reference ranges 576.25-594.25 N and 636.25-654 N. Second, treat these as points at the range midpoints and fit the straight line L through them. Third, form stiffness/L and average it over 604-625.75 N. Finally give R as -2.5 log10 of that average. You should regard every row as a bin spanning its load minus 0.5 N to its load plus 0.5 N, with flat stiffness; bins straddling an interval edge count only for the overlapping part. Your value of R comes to 0.11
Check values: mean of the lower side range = 185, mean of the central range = 143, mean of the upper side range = 130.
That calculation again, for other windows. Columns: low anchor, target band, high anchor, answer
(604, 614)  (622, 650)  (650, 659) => 0.13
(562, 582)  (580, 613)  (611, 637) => -0.14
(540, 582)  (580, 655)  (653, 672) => -0.09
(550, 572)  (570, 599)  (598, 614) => -0.13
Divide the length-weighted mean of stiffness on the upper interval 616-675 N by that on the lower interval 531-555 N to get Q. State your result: 0.80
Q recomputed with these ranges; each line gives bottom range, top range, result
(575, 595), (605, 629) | 0.75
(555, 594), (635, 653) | 0.73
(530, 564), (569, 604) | 1.17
